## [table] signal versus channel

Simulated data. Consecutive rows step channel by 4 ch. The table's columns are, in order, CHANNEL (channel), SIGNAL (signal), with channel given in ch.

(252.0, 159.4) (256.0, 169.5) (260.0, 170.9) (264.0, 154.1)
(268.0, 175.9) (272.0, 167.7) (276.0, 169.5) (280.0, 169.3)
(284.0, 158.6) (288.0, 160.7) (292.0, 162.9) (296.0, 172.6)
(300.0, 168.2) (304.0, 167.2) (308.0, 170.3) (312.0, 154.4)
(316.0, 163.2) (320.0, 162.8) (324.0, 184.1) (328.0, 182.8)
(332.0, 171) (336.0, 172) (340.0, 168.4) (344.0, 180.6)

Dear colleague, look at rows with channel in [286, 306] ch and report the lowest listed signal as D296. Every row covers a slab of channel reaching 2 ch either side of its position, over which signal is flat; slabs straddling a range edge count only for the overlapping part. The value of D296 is 160.7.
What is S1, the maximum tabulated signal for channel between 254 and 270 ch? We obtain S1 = 175.9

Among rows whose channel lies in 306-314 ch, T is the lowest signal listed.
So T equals 154.4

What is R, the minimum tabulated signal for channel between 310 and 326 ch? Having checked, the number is 154.4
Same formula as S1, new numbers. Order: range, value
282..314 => 172.6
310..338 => 184.1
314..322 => 163.2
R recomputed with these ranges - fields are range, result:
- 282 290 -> 158.6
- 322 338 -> 171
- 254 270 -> 154.1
